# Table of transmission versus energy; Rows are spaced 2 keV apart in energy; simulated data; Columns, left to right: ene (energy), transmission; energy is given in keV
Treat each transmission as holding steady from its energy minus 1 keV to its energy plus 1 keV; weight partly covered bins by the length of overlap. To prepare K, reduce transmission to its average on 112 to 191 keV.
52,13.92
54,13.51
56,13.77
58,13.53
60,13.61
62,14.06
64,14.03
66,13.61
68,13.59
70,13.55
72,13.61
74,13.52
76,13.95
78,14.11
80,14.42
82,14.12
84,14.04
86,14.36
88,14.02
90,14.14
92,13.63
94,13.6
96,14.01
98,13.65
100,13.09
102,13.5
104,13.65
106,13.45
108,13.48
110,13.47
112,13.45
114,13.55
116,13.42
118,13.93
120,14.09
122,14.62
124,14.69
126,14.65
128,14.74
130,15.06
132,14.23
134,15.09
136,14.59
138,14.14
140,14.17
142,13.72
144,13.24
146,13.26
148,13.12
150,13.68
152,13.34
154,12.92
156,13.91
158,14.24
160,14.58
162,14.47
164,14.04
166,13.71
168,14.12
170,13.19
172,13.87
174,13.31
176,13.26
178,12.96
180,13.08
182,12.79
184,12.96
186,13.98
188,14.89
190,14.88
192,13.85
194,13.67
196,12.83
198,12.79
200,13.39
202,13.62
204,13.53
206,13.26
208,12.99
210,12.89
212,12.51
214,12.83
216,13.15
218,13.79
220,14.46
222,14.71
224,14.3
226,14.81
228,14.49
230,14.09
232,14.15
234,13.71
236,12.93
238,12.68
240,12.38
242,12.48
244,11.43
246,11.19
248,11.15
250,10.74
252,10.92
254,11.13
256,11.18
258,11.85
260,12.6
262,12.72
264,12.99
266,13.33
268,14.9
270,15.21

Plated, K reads 13.9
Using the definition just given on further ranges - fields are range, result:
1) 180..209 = 13.5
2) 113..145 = 14.2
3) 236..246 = 12.2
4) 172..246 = 13.4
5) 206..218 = 13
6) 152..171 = 13.9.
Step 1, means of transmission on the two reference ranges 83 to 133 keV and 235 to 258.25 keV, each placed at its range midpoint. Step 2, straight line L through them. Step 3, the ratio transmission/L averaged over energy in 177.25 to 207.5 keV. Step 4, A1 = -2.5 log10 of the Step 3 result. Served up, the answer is -0.08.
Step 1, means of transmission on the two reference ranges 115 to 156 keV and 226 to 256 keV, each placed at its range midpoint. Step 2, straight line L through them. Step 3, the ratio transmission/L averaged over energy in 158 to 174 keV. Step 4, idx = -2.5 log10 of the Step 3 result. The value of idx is -0.031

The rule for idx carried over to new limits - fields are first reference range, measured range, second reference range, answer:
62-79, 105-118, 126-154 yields 0.03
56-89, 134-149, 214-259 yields -0.03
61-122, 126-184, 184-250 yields -0.02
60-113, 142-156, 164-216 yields 0.02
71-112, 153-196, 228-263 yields -0.06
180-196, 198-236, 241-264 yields -0.07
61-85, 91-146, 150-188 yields -0.01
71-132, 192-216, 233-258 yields -0.06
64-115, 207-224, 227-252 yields -0.06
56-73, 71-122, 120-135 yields 0.03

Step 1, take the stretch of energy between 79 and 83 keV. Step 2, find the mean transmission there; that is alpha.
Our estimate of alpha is 14.3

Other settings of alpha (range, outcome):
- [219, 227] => 14.6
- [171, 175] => 13.6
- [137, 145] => 13.8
